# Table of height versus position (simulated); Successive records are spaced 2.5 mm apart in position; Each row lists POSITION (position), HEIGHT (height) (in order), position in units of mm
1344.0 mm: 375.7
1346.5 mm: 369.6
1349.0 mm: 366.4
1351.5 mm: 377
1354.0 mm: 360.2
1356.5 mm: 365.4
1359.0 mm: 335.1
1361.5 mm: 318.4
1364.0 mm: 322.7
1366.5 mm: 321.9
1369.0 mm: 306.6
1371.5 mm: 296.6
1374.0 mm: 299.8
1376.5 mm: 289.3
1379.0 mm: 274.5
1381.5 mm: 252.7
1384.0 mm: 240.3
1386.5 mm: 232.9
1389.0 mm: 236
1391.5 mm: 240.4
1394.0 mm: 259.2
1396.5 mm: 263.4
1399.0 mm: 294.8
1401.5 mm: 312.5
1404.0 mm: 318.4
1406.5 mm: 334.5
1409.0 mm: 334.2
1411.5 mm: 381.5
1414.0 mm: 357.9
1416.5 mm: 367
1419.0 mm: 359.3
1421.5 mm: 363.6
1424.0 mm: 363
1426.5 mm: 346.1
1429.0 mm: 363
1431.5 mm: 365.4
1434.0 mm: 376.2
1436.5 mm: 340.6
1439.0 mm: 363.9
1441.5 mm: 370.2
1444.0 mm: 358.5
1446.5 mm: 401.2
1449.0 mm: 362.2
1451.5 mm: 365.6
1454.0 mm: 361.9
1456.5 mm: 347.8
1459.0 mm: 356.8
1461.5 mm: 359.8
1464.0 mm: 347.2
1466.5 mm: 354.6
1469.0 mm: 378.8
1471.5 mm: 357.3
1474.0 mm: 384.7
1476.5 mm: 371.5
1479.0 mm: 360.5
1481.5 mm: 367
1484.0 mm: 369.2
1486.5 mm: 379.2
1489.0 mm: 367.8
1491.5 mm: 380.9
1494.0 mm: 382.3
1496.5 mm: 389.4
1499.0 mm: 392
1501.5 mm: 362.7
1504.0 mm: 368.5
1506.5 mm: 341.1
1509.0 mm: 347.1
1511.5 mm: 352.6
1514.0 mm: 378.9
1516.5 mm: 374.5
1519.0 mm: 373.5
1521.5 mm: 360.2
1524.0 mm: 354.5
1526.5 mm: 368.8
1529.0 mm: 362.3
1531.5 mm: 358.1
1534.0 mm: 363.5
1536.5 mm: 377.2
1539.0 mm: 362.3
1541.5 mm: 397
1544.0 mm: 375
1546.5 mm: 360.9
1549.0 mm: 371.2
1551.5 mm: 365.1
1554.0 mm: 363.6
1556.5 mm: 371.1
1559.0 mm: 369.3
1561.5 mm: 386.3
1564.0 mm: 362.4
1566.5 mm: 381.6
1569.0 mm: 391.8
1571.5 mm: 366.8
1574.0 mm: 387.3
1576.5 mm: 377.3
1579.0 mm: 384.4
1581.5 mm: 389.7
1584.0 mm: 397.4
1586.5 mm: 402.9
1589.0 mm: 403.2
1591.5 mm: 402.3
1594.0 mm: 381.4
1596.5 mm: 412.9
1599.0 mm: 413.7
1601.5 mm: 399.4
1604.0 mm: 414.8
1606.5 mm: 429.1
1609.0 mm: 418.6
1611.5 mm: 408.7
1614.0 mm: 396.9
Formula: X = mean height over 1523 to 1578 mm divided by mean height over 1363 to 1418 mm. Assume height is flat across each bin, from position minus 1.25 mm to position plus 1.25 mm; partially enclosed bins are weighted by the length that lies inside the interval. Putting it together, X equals 1.25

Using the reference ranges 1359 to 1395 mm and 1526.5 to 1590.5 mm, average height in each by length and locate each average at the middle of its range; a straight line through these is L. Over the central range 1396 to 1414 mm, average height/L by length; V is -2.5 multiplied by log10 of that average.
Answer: -0.10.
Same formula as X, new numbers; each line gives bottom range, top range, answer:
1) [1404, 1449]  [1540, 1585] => 1.05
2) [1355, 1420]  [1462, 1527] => 1.21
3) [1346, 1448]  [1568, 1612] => 1.22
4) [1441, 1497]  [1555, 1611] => 1.07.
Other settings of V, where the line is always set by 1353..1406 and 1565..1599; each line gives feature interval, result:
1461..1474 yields -0.082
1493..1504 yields -0.088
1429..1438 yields -0.135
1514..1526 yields -0.018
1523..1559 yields 0.010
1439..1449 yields -0.153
